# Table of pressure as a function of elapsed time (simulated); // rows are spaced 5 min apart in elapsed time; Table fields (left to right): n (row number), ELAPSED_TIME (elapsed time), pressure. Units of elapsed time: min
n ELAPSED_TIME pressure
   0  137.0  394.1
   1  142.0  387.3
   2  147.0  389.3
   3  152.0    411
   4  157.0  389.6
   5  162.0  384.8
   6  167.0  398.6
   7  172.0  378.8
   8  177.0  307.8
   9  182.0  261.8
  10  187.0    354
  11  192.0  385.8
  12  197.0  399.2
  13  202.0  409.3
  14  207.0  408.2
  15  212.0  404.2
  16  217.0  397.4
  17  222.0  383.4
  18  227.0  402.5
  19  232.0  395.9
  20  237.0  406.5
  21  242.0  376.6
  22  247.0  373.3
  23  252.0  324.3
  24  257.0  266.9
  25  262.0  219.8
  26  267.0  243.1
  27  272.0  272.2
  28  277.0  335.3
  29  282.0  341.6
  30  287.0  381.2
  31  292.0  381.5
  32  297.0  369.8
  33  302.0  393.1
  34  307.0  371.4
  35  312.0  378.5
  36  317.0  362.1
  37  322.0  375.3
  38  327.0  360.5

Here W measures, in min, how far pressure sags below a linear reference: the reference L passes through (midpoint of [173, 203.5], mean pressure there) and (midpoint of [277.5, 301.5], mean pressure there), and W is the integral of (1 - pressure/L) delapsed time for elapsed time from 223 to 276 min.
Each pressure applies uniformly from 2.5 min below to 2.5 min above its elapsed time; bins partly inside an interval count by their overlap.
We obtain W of 4.6 min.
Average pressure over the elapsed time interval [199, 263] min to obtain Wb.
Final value 370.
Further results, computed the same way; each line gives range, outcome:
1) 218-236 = 395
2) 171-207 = 359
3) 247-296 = 313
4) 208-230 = 398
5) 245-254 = 349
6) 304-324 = 372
